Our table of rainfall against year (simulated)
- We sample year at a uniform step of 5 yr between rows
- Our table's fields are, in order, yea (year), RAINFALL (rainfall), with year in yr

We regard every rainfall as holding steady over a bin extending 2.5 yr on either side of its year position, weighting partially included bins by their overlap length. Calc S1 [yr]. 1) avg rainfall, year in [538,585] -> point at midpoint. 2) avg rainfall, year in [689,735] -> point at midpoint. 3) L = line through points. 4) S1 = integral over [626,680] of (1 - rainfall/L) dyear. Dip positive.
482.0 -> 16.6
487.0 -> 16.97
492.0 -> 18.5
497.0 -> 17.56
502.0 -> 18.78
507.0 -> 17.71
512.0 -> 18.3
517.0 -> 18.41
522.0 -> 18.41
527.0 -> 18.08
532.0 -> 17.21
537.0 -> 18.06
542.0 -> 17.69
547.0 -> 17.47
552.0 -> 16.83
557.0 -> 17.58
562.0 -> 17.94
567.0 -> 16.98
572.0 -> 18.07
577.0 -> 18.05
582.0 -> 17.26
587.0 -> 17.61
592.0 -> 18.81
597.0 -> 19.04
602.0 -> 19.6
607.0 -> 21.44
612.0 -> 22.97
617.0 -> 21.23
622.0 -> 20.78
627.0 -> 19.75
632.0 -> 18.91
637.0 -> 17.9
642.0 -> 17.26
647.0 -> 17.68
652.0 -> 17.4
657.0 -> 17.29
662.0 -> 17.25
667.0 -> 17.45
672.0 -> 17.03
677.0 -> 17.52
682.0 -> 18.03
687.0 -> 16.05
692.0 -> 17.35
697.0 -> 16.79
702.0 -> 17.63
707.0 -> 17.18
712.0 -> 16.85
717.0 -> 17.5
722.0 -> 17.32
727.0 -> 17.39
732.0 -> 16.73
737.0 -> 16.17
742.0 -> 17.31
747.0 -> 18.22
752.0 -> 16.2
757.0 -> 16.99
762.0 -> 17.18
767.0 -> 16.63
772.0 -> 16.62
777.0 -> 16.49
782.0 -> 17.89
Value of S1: -1.2 yr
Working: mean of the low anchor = 17.6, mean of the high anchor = 17.2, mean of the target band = 17.7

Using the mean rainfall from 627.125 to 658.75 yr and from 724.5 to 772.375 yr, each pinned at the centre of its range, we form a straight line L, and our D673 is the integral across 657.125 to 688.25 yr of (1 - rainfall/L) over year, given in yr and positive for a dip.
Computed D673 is 0.6 yr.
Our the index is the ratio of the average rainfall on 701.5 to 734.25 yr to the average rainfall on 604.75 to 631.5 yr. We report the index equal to 0.82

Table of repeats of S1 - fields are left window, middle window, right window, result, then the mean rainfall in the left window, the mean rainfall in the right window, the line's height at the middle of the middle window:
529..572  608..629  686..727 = -4.70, 17.5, 17.1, 17.3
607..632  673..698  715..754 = 2.13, 21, 17.1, 18.8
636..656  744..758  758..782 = -0.16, 17.5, 16.9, 17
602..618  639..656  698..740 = 2.19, 21.6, 17.1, 20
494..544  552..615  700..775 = -3.50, 18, 17.1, 17.7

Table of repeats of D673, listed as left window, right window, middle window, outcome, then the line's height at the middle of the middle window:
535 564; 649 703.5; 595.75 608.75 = -1.9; 17.4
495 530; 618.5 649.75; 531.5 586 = 2.5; 18.4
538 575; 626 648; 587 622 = -4.6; 18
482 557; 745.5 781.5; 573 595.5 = -0.5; 17.6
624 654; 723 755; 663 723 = 1.2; 17.6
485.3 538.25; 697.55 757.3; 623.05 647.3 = -1.4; 17.5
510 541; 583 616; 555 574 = 1.4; 19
